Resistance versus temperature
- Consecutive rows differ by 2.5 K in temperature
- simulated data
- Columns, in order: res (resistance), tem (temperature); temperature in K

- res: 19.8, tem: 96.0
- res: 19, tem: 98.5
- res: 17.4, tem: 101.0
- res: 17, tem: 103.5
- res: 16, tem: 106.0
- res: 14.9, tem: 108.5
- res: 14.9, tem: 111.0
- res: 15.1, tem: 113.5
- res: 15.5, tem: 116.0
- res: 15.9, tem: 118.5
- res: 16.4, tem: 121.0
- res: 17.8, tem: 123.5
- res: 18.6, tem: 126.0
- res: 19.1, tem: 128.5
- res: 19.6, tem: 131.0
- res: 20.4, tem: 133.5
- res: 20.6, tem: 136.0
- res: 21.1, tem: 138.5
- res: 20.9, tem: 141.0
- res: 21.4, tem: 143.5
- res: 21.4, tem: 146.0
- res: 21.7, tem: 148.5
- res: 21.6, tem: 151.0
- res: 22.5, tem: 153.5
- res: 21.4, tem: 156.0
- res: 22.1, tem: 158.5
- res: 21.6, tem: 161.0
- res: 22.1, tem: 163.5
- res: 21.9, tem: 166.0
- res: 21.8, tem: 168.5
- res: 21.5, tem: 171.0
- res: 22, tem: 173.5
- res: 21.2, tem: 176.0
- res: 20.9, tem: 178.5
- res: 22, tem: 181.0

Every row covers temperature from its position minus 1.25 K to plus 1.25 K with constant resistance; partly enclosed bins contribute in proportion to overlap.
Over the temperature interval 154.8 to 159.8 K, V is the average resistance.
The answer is 21.8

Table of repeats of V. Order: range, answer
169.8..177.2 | 21.6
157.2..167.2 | 21.9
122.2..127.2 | 18.2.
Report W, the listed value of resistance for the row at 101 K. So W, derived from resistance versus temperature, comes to 17.4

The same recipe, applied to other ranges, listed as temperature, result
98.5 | 19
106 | 16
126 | 18.6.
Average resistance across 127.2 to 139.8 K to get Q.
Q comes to 20.2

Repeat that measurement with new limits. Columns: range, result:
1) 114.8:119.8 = 15.7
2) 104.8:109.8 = 15.4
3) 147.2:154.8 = 21.9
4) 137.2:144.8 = 21.1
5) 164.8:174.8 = 21.8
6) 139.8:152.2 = 21.4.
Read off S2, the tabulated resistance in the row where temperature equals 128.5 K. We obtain 19.1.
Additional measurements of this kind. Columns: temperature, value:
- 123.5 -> 17.8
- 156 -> 21.4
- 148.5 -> 21.7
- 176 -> 21.2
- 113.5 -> 15.1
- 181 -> 22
